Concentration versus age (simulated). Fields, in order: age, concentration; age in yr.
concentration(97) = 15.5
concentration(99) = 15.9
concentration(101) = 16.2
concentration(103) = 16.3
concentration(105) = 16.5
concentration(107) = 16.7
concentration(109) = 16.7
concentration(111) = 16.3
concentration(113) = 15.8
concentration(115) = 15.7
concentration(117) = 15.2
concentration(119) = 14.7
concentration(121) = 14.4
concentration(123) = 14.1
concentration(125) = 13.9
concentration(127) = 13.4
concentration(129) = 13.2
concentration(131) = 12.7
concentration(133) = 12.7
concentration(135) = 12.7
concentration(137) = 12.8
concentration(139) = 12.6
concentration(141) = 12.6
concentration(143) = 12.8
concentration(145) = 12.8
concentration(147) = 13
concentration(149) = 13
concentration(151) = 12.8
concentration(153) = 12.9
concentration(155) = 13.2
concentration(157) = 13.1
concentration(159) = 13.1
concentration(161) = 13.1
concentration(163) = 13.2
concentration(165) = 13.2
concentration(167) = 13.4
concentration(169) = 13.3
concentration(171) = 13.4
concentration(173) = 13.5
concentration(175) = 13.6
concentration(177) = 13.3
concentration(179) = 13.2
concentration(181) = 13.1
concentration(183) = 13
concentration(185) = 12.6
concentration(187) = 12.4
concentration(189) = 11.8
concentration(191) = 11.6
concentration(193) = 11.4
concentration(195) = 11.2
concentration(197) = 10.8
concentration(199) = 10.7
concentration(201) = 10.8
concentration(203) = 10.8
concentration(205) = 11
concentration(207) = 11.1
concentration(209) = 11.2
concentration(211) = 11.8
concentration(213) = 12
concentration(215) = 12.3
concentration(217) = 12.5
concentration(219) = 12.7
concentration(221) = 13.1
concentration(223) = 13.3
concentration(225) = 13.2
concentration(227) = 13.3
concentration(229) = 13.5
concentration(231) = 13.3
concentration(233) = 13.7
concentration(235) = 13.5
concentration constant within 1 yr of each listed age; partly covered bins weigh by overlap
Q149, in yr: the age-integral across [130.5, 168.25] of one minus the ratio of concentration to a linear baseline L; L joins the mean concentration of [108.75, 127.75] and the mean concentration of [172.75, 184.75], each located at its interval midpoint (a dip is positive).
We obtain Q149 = 3.0 yr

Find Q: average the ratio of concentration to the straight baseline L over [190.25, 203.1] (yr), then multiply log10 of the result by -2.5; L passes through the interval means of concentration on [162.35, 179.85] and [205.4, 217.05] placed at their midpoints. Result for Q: 0.12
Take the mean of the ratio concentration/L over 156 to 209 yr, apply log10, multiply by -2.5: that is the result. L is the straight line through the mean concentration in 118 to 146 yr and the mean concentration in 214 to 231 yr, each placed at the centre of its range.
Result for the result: 0.065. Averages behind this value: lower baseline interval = 13.2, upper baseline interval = 13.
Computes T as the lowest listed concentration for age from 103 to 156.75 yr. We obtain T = 12.6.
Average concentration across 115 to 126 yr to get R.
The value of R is 14.6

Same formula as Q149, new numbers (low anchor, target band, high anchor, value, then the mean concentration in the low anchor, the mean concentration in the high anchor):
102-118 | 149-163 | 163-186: 1.02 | 16.1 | 13.2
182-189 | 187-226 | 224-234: 3.59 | 12.5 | 13.4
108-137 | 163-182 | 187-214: -1.45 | 14.3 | 11.3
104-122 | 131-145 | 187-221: 1.83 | 15.8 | 11.6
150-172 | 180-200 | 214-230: 1.86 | 13.2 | 13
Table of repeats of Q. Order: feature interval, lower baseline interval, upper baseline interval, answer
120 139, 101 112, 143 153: 0.094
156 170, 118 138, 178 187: -0.008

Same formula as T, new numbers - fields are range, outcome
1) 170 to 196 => 11.2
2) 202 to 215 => 10.8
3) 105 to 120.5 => 14.7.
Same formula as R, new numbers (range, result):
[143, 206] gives 12.5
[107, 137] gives 14.4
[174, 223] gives 12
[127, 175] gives 13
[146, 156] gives 13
